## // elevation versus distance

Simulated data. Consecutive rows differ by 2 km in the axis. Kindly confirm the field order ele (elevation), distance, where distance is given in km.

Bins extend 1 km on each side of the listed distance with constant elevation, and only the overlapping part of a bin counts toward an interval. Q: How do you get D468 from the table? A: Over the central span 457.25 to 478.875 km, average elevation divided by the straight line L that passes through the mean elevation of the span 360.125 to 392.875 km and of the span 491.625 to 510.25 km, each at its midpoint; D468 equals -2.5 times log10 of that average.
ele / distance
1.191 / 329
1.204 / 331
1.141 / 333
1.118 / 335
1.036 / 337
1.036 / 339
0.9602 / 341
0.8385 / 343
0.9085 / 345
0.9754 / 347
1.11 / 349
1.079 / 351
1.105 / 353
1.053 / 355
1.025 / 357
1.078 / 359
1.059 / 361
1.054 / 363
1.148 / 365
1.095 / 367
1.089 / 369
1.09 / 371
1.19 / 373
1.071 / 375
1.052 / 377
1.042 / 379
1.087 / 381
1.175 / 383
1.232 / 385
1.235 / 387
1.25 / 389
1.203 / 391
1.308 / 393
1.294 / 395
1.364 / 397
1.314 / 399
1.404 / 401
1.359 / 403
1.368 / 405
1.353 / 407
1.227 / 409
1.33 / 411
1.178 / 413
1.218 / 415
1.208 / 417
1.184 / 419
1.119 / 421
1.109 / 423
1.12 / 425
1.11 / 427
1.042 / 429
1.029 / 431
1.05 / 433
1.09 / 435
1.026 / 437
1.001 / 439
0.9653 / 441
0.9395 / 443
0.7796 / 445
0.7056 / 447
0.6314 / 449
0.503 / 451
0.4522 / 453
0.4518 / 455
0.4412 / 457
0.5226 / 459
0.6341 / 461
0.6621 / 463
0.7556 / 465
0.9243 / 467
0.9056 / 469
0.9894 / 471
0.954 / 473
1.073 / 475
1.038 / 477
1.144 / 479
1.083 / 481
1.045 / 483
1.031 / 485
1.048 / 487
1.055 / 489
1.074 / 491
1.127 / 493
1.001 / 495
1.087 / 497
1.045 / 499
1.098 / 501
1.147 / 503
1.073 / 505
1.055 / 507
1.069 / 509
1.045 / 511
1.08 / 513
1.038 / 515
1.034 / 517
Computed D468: 0.280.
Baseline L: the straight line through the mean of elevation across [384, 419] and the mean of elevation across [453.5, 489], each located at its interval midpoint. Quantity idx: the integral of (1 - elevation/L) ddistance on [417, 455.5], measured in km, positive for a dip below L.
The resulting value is 5.7 km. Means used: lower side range 1.28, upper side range 0.864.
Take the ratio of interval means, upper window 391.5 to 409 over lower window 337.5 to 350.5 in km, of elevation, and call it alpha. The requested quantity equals 1.36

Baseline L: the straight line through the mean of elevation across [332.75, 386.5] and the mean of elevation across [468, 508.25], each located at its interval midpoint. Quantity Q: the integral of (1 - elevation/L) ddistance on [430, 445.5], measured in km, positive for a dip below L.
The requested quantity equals 1.0 km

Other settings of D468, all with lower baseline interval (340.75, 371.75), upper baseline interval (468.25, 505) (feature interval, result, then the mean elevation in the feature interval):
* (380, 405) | -0.21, 1.27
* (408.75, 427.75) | -0.13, 1.18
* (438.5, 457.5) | 0.46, 0.685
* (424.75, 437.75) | -0.02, 1.06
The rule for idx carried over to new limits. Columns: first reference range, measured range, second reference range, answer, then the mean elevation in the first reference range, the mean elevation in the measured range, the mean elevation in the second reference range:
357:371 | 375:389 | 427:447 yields -1.1 km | 1.08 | 1.14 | 0.983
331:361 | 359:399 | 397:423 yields -0.1 km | 1.04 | 1.16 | 1.27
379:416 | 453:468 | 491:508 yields 7.0 km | 1.27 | 0.616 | 1.08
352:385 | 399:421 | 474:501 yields -3.9 km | 1.09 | 1.28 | 1.07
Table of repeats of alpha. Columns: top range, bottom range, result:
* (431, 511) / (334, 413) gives 0.80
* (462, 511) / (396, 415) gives 0.78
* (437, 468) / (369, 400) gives 0.59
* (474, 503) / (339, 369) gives 1.03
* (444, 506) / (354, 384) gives 0.82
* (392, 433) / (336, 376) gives 1.17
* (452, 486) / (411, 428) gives 0.71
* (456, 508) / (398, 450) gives 0.87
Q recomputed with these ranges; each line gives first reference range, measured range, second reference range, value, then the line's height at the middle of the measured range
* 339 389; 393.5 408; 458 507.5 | -4.2 km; 1.05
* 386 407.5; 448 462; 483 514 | 7.8 km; 1.17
